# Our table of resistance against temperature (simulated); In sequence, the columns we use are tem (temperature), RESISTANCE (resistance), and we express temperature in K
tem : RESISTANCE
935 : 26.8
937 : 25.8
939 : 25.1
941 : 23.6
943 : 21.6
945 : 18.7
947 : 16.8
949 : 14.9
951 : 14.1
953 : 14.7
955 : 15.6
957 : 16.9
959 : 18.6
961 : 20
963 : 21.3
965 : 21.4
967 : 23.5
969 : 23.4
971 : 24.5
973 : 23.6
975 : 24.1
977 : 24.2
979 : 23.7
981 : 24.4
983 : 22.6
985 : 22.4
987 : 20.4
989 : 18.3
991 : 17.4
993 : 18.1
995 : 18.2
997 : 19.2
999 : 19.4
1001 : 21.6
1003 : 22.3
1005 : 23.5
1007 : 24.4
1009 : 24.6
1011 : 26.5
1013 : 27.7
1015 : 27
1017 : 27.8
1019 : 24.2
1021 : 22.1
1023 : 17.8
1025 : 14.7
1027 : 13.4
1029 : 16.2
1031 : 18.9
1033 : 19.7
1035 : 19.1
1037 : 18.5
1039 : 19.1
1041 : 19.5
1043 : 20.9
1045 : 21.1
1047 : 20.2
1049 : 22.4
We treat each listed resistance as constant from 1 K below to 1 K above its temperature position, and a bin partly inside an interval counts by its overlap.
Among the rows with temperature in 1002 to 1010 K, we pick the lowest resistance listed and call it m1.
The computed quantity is 22.3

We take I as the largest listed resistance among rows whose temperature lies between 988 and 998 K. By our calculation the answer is 19.2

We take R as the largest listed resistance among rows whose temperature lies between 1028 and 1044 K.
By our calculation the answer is 20.9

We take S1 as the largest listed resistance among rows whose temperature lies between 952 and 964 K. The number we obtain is 21.3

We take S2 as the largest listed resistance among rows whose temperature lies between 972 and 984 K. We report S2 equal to 24.4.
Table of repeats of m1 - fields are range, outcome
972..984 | 22.6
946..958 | 14.1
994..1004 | 18.2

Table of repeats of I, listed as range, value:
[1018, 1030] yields 24.2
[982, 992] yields 22.6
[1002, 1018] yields 27.8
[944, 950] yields 18.7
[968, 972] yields 24.5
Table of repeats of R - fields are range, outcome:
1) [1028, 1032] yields 18.9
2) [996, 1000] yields 19.4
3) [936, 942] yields 25.8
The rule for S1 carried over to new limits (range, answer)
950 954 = 14.7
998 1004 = 22.3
